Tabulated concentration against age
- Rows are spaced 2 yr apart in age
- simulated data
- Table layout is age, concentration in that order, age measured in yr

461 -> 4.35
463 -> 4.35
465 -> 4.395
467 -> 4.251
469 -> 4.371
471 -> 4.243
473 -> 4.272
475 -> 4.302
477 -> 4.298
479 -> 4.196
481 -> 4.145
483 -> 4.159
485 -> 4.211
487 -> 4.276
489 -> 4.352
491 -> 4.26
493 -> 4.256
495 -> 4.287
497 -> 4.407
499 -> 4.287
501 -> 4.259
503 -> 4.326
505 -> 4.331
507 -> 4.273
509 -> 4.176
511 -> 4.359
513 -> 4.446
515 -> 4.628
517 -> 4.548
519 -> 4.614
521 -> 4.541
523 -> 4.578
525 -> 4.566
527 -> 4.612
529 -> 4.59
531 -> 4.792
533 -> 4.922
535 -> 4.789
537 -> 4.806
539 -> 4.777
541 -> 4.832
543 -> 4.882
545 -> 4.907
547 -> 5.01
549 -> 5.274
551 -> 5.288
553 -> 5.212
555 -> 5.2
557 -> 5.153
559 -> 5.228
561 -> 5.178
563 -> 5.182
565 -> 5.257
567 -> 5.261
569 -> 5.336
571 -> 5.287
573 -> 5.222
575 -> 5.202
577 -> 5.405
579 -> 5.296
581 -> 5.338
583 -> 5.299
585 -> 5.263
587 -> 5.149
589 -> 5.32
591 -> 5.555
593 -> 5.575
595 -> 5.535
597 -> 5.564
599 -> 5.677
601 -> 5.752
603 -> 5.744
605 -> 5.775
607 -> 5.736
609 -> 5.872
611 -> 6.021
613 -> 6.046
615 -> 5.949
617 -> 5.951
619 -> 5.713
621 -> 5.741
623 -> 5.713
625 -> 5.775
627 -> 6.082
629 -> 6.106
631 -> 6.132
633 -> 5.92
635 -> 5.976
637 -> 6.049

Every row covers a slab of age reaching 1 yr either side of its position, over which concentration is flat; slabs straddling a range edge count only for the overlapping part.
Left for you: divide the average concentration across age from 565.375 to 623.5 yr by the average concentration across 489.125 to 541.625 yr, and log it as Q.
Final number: 1.2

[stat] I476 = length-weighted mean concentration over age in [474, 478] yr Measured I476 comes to 4.3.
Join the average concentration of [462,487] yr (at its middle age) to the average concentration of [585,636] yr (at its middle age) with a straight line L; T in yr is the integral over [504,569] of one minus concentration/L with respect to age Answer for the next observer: 1.7 yr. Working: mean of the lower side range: 4.27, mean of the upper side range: 5.77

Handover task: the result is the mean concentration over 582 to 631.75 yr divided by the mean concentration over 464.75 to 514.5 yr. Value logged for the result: 1.33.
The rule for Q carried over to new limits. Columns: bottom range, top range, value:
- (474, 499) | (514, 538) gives 1.09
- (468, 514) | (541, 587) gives 1.22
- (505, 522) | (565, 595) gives 1.20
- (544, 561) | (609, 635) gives 1.15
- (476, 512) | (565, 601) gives 1.26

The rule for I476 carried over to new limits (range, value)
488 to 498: 4.31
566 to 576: 5.26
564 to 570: 5.28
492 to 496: 4.27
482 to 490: 4.25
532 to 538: 4.84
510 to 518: 4.5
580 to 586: 5.3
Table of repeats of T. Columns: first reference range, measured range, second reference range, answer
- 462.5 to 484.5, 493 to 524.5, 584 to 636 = 1.7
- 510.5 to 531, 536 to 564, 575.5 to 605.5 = -0.7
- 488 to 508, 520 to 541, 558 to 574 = 0.2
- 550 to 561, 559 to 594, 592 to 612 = 0.9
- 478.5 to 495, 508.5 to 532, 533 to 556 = 0.7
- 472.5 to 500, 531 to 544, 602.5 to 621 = 0.2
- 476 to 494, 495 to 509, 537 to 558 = 0.5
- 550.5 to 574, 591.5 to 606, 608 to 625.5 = 0.0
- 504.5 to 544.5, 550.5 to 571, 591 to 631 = -0.5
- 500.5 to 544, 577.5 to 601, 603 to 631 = 0.3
